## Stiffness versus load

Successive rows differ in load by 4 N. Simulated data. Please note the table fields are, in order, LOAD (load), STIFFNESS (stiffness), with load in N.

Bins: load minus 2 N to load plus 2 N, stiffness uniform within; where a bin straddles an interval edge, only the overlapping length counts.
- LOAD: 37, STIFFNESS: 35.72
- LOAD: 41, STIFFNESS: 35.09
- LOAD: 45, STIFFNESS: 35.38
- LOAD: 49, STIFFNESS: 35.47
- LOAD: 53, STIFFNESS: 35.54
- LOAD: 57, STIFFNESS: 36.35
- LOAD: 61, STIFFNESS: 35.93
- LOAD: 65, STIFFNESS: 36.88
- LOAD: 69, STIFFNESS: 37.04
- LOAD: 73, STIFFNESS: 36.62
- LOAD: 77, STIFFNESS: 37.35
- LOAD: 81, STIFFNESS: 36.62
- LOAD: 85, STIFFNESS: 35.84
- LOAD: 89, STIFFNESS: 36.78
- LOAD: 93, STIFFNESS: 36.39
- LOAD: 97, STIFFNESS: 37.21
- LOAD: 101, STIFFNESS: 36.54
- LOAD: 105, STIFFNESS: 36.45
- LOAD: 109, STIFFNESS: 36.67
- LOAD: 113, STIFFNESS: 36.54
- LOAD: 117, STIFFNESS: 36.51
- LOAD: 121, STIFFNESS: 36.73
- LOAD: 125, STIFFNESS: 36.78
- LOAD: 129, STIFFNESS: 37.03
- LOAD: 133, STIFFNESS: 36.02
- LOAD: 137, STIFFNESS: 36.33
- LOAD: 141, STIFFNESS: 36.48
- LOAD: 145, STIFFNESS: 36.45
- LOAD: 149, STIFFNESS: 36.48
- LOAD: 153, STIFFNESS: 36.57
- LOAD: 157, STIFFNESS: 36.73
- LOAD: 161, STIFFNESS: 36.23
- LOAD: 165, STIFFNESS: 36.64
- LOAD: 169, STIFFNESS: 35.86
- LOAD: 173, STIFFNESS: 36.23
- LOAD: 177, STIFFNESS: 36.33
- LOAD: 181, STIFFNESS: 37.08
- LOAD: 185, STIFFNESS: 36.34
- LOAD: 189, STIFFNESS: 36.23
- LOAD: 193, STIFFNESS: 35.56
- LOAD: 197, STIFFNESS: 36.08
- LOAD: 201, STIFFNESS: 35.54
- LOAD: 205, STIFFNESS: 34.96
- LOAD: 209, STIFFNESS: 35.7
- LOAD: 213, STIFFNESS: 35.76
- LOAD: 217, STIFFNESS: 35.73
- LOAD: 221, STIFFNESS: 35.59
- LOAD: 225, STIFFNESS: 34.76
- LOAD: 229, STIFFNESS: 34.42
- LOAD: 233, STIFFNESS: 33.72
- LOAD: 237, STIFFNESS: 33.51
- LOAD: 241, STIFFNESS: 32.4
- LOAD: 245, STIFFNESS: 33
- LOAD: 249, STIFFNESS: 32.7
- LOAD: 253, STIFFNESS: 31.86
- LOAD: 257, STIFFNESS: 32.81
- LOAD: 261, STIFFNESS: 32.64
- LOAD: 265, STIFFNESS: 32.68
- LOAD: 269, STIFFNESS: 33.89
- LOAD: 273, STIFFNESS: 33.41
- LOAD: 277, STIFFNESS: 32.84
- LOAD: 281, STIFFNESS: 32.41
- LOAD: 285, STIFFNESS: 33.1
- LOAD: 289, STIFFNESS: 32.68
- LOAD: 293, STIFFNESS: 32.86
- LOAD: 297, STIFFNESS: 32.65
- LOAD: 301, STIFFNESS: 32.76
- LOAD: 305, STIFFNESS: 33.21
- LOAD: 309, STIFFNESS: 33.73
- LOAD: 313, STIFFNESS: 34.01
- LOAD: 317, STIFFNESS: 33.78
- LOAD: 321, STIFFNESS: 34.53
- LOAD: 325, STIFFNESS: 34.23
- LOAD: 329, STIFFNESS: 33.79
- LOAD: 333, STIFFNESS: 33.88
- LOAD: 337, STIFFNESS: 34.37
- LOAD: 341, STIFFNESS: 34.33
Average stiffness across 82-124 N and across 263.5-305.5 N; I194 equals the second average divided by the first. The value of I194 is 0.90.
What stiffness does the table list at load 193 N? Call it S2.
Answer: 35.56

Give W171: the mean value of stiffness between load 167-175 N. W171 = 36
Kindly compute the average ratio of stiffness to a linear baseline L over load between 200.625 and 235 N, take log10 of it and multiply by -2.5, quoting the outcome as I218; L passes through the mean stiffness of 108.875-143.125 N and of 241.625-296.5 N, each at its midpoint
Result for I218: -0.03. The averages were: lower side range 36.6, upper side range 32.8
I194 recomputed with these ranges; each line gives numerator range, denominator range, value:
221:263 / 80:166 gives 0.91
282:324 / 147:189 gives 0.91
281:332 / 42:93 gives 0.92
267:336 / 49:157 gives 0.91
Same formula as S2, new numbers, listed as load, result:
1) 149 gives 36.48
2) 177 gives 36.33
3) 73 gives 36.62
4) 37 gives 35.72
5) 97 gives 37.21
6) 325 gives 34.23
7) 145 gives 36.45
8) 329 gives 33.79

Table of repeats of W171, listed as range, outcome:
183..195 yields 36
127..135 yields 36.5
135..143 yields 36.4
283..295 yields 32.9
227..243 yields 33.5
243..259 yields 32.6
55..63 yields 36.1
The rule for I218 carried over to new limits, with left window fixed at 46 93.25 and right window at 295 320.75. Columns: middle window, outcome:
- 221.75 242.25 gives 0.014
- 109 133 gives -0.027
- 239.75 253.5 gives 0.053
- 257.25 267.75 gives 0.040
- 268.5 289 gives 0.025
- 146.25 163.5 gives -0.036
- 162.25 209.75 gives -0.034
